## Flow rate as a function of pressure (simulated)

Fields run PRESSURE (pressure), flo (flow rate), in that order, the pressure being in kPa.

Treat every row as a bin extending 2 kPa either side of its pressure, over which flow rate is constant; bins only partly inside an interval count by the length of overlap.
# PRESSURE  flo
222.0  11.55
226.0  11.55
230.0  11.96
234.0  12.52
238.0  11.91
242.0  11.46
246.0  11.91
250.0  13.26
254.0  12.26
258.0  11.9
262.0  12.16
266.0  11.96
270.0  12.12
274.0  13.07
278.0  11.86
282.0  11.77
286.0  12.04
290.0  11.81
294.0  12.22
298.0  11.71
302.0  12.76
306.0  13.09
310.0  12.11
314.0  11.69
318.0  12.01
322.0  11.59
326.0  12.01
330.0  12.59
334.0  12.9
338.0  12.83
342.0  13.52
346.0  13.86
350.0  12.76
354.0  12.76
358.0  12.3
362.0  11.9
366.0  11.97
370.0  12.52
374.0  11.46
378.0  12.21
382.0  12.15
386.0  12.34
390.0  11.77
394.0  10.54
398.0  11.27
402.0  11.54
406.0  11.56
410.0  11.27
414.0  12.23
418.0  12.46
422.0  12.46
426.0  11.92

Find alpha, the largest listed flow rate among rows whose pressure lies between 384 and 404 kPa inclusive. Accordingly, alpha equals 12.34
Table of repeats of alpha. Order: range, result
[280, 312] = 13.09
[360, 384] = 12.52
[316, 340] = 12.9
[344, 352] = 13.86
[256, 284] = 13.07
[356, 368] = 12.3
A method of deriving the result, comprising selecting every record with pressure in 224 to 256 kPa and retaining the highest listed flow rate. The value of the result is 13.26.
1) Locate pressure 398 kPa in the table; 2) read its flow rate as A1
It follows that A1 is 11.27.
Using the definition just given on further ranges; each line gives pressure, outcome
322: 11.59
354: 12.76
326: 12.01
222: 11.55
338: 12.83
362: 11.9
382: 12.15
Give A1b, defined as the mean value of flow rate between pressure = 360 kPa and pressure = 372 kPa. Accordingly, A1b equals 12.1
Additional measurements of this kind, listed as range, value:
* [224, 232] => 11.8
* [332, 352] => 13.2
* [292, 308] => 12.4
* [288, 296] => 12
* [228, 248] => 12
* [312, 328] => 11.8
